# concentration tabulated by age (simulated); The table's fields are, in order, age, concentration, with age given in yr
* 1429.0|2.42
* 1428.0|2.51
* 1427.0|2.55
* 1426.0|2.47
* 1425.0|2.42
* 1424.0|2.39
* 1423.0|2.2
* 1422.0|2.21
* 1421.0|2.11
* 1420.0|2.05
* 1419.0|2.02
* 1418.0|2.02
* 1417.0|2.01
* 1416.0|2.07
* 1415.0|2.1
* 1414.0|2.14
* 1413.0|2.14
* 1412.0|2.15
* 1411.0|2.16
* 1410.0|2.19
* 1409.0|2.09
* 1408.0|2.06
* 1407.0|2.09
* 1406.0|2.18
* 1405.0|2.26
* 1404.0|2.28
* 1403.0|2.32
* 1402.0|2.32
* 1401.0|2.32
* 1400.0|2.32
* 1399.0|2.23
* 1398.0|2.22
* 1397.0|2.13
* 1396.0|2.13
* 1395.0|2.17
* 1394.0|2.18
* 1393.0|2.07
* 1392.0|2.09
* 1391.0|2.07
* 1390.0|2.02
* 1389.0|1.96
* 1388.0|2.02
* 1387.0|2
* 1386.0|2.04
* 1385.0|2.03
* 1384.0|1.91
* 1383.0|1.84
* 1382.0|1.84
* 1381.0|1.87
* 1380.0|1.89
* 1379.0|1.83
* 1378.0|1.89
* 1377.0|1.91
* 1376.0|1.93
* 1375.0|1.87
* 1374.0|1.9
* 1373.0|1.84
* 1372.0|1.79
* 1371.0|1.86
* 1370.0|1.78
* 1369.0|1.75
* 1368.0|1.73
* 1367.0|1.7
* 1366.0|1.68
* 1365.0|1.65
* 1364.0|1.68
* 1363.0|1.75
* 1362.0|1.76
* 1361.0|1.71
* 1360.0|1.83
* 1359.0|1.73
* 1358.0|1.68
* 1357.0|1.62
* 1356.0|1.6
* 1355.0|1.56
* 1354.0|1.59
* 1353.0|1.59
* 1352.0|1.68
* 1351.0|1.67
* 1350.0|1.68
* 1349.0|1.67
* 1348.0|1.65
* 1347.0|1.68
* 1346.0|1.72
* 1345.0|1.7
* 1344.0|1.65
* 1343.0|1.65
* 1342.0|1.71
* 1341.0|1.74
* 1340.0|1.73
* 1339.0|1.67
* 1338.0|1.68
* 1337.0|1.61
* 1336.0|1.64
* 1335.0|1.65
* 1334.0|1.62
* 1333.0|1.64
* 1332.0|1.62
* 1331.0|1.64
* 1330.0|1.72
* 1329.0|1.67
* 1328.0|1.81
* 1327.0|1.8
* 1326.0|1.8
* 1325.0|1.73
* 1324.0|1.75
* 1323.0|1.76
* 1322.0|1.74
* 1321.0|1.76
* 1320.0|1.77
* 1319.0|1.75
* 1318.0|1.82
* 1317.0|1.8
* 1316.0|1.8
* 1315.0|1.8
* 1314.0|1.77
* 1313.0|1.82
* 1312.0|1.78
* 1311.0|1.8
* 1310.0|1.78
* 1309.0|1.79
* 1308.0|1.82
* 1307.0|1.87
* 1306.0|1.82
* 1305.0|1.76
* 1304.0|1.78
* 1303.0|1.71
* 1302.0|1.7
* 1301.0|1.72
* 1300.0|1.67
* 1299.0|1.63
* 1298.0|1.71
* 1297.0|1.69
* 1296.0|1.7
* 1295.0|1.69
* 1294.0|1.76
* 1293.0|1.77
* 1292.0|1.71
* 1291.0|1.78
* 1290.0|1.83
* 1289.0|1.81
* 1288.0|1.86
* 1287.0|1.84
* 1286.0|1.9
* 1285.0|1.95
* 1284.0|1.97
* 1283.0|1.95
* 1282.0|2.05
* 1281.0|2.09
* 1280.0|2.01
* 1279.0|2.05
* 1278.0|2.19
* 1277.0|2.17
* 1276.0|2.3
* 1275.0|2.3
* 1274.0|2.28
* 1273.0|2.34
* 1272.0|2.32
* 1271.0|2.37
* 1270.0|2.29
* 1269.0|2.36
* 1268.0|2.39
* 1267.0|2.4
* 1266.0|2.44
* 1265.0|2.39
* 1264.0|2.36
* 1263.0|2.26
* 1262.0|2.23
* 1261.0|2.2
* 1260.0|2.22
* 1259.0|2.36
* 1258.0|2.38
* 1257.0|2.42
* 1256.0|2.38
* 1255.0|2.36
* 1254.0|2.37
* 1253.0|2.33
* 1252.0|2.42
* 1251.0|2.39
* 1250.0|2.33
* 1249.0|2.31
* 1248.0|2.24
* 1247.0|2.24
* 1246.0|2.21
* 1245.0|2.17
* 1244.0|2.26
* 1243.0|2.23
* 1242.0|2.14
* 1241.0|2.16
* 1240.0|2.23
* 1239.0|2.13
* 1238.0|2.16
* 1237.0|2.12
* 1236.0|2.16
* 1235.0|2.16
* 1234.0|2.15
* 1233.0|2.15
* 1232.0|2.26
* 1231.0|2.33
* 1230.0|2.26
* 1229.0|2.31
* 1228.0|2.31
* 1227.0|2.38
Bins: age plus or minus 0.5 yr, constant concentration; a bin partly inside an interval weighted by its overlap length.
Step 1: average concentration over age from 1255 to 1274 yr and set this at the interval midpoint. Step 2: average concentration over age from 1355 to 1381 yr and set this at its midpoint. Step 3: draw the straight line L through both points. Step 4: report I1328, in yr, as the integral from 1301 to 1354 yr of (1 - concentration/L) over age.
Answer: 7.1 yr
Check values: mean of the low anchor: 2.34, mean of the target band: 1.72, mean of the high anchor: 1.77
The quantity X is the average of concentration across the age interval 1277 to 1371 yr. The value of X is 1.75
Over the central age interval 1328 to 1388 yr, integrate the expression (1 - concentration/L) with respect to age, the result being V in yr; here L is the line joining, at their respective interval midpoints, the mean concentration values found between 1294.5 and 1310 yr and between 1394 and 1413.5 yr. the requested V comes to 7.46 yr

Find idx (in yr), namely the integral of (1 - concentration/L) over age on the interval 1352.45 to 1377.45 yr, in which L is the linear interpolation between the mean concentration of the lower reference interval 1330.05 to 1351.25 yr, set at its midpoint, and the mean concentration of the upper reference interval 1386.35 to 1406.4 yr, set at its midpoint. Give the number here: 1.94 yr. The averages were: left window 1.67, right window 2.16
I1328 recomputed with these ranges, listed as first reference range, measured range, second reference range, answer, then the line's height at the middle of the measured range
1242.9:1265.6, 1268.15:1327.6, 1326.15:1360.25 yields 3.3 yr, 2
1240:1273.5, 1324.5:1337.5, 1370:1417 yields 2.9 yr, 2.17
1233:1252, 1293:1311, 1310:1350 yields 1.3 yr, 1.88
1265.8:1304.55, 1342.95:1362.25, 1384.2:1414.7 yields 3.8 yr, 2.08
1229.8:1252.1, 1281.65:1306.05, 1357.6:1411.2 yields 3.9 yr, 2.13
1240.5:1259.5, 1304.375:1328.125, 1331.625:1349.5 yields 0.6 yr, 1.84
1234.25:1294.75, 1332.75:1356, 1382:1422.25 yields 5.2 yr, 2.14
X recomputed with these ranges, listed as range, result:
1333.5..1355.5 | 1.66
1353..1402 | 1.9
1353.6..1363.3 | 1.68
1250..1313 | 2.05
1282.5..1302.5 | 1.78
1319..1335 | 1.72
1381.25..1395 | 2.01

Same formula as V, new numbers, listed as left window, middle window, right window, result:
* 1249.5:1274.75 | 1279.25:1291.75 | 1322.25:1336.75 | 1.2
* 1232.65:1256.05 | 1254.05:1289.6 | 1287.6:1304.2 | -4.2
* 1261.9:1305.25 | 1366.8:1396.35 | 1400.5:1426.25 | 2.9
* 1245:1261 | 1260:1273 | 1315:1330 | -0.7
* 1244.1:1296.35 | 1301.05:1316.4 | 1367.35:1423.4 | 2.5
